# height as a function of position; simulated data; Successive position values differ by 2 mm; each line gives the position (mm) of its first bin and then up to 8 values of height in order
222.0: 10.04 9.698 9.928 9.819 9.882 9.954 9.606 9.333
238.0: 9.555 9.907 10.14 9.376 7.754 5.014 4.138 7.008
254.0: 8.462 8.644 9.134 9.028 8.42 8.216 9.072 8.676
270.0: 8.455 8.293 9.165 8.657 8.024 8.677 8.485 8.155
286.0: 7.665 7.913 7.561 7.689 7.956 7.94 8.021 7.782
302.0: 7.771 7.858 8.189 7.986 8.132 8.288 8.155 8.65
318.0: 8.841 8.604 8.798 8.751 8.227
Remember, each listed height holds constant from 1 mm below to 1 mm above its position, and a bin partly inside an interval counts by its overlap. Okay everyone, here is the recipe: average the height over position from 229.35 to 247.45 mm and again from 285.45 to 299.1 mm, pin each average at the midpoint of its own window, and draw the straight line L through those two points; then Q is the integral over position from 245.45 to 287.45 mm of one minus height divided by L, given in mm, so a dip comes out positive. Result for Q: 2.4 mm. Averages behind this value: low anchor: 9.38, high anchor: 7.83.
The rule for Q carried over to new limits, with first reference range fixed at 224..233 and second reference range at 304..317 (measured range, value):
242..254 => 3.0 mm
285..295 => 1.0 mm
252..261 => 0.7 mm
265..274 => 0.4 mm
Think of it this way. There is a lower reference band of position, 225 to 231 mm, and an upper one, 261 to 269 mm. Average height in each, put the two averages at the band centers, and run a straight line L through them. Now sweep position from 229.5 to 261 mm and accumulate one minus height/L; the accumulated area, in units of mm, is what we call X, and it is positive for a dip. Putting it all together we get 2.6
